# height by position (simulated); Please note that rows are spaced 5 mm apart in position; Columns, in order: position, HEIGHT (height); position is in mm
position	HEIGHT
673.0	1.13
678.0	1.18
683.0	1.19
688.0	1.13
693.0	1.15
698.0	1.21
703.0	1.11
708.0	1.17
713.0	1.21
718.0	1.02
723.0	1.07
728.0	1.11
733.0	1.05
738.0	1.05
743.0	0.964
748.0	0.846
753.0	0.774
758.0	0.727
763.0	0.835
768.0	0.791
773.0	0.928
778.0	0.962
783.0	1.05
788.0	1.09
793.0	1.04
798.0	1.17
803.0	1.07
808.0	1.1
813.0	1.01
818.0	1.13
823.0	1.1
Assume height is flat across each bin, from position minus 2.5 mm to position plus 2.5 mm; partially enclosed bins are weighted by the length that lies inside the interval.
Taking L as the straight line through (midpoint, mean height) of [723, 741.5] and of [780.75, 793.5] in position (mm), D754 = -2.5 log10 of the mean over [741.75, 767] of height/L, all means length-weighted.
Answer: 0.28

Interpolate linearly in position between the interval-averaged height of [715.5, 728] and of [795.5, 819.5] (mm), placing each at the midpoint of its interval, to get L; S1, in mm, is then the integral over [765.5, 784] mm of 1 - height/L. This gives 2.7 mm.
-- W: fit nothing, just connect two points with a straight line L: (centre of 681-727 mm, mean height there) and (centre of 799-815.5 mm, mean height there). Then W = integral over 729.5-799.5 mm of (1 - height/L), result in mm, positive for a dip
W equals 9.57 mm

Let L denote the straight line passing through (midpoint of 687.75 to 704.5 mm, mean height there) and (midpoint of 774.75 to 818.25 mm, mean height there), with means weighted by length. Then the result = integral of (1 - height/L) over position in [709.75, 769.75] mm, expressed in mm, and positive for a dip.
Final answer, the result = 8.5 mm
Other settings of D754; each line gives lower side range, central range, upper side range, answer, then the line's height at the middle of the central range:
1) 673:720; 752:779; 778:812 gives 0.30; 1.1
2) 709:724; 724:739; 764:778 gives -0.03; 1.05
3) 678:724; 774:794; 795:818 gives 0.08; 1.1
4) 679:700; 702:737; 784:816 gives 0.04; 1.15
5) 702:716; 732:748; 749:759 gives -0.11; 0.891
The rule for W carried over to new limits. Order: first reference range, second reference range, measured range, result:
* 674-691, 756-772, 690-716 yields -2.3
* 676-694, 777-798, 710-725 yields 0.3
